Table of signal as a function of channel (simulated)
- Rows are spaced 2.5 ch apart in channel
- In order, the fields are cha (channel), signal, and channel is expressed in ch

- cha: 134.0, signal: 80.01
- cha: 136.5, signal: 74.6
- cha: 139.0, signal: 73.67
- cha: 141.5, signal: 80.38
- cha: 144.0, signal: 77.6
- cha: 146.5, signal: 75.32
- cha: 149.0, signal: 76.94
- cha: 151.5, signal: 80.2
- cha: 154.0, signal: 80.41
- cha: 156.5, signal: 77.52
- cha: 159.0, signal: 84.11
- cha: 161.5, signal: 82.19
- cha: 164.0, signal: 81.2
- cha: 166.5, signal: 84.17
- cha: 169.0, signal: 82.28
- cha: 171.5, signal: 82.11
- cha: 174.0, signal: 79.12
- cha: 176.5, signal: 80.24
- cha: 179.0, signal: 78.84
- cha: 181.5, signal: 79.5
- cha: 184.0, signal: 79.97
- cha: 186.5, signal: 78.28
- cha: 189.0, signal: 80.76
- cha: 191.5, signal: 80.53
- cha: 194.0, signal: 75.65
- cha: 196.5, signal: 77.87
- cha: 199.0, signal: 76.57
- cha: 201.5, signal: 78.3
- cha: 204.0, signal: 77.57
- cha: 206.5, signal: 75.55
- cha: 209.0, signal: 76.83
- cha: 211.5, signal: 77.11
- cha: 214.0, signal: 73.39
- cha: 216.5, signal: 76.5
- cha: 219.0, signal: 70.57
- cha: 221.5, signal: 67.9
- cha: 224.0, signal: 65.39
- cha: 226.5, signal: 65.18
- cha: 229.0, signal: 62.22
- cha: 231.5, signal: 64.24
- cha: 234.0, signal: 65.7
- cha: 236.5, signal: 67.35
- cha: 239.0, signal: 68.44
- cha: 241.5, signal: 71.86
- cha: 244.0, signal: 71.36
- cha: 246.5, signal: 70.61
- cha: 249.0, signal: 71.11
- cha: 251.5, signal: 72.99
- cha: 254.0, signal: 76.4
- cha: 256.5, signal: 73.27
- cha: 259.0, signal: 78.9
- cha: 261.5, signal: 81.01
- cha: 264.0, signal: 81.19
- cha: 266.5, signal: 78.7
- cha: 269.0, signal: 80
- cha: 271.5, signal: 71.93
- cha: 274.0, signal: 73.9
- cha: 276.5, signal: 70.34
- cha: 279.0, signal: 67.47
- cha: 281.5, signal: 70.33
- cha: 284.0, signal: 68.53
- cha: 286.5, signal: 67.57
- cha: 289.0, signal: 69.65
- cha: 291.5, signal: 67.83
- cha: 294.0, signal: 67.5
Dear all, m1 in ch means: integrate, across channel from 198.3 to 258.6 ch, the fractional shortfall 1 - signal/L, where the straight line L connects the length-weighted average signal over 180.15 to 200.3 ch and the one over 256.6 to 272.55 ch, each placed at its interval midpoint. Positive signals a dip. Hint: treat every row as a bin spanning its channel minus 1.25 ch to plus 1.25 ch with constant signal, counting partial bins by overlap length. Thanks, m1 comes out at 5.30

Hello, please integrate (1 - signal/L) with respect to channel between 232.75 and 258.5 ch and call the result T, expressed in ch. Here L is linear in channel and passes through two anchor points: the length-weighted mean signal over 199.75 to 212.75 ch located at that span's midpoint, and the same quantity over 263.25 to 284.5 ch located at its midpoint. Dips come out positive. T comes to 1.3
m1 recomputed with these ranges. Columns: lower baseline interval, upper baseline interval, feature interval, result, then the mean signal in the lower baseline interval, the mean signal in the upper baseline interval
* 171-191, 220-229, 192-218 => -1.7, 79.8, 65.7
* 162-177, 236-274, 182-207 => 0.4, 81.6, 74.5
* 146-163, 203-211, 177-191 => -0.3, 79.7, 76.7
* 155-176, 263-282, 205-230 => 2.2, 81.5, 74.3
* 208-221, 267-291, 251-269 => -1.4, 74.4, 71.2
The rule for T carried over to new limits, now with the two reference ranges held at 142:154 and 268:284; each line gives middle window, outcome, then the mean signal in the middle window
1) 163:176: -0.8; 81.7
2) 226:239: 1.5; 65.3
